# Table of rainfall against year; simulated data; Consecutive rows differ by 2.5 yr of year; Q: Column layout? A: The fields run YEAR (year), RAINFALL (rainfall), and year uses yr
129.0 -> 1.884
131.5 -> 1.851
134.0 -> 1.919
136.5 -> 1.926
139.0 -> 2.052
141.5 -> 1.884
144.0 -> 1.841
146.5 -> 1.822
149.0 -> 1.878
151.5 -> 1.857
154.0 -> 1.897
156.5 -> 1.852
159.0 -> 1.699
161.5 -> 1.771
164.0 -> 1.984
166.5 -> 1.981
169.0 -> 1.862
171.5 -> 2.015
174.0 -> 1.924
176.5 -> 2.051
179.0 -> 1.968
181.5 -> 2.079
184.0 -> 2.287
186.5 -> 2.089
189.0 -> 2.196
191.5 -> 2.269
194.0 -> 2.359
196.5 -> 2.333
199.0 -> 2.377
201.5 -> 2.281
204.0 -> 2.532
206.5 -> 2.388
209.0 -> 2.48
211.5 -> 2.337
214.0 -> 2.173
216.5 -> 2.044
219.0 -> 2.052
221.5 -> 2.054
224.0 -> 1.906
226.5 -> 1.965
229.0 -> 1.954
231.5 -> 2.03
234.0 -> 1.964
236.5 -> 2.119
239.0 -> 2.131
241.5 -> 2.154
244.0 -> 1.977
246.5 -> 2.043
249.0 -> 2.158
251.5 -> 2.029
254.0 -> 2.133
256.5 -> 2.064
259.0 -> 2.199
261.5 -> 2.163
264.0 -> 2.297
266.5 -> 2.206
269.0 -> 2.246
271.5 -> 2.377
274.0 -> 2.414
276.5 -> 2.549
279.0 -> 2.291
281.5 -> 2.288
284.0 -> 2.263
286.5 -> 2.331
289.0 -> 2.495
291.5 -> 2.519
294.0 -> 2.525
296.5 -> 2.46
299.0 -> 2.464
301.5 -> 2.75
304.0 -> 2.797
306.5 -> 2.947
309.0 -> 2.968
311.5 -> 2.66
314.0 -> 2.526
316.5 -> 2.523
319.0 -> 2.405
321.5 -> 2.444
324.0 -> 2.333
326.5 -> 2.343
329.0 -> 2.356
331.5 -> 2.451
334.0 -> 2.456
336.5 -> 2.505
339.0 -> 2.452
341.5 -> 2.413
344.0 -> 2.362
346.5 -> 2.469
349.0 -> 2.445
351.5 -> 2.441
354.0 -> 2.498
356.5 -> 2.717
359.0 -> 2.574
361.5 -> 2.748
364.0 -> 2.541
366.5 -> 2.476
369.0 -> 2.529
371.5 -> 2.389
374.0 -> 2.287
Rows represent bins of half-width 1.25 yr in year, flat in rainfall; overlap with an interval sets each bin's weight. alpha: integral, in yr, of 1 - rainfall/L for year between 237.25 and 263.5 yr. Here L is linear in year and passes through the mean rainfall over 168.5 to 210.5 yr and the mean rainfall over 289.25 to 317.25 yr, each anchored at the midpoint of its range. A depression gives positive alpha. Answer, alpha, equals 3.6 yr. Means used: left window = 2.21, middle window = 2.11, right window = 2.65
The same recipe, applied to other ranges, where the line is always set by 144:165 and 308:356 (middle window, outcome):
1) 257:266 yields 0.1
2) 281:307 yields -2.0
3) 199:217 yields -2.7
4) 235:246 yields 0.3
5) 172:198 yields -2.7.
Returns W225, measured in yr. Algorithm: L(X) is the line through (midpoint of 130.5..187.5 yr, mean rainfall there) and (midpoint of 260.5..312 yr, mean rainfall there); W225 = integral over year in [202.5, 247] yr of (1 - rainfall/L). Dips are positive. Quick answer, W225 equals 1.6 yr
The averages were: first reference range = 1.93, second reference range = 2.48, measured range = 2.13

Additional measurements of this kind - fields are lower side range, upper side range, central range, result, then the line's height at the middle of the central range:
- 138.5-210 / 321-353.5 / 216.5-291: 2.5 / 2.24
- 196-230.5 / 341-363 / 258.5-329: -2.0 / 2.39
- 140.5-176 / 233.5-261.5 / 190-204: -2.6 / 1.97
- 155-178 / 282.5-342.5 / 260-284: 0.4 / 2.35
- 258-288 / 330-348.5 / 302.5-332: -2.1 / 2.4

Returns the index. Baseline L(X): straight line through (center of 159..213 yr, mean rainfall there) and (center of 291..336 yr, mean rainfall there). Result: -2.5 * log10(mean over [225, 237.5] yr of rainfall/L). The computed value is 0.15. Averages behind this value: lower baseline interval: 2.16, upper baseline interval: 2.55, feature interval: 2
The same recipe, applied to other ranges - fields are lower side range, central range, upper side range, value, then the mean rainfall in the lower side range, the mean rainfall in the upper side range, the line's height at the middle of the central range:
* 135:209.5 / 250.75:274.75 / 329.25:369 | 0.04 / 2.06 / 2.5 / 2.29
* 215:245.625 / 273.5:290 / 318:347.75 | -0.07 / 2.03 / 2.42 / 2.22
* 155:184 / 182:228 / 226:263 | -0.11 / 1.94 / 2.08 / 2.01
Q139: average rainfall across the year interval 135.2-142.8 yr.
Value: 1.95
